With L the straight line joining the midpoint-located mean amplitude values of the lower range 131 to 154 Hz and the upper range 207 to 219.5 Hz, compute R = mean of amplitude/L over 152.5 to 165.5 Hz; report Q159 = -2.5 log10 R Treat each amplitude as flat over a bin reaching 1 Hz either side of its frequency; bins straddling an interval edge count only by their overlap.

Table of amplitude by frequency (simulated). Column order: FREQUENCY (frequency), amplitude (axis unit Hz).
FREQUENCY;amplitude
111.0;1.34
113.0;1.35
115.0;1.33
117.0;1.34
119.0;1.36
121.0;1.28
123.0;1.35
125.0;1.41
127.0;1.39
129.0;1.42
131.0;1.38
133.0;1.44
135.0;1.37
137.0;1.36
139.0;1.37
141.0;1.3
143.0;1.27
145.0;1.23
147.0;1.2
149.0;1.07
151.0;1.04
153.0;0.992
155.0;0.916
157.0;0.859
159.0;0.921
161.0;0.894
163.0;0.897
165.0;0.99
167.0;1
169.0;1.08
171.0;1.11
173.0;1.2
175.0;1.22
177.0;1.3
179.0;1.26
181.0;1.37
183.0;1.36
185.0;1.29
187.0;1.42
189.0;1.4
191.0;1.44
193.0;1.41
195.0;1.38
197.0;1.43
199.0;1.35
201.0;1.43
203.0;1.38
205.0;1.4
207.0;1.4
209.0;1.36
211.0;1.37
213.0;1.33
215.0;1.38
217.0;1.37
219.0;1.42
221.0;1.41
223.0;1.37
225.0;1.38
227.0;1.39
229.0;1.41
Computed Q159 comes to 0.36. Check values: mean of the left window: 1.25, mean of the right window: 1.37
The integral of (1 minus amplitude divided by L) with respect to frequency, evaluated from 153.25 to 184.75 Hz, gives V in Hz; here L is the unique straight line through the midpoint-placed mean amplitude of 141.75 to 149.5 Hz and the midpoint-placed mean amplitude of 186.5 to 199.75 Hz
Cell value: 5.1 Hz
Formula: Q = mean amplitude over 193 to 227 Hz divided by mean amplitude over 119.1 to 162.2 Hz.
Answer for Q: 1.1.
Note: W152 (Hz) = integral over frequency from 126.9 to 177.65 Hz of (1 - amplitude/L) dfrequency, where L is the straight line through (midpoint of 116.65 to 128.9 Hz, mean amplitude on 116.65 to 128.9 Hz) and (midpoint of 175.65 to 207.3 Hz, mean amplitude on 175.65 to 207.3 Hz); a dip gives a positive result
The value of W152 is 7.8 Hz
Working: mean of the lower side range 1.36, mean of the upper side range 1.37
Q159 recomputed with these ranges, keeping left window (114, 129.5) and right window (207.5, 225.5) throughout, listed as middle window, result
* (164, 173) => 0.27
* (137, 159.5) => 0.21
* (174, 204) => 0.01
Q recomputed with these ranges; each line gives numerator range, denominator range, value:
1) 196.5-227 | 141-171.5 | 1.33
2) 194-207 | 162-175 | 1.32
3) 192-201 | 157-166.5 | 1.51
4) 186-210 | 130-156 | 1.14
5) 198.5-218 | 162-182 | 1.21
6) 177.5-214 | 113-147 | 1.02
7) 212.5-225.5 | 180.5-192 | 1.00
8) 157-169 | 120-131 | 0.69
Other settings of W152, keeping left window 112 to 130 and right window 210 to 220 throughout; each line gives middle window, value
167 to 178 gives 1.6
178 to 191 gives 0.1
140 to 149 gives 0.9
